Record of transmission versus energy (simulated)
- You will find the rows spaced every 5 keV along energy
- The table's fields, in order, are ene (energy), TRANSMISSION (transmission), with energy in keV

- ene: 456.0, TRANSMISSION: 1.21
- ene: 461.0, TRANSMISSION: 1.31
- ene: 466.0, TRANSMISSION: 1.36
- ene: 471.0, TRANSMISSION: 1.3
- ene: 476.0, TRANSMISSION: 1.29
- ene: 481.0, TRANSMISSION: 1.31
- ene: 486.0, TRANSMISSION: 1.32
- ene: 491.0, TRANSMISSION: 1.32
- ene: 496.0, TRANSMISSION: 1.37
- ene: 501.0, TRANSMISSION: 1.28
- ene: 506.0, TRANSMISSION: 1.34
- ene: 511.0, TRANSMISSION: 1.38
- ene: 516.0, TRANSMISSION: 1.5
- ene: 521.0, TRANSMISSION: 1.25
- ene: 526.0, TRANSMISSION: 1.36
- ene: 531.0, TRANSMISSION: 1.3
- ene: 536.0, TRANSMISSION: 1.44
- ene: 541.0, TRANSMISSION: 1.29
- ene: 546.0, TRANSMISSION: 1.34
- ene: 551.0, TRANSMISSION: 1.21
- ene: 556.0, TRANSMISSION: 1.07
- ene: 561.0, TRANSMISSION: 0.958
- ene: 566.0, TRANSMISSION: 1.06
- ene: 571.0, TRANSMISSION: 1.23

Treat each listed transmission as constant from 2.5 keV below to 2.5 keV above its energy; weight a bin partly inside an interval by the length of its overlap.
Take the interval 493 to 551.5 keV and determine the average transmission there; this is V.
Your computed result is 1.34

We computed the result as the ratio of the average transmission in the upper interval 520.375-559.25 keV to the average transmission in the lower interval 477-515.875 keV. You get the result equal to 1.0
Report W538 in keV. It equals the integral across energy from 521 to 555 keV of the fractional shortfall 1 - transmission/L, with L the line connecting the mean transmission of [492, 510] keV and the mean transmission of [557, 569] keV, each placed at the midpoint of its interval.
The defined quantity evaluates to -4.7 keV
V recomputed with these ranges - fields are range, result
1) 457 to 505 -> 1.32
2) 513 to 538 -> 1.37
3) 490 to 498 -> 1.35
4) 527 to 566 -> 1.22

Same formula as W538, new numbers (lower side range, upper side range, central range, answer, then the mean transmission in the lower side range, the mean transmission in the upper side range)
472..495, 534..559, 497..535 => -1.9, 1.31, 1.26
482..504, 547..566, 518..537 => -2.1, 1.32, 1.1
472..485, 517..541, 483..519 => -1.0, 1.3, 1.34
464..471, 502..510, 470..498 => 0.4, 1.34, 1.34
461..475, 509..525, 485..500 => 0.2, 1.32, 1.38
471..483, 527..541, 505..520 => -0.7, 1.3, 1.35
